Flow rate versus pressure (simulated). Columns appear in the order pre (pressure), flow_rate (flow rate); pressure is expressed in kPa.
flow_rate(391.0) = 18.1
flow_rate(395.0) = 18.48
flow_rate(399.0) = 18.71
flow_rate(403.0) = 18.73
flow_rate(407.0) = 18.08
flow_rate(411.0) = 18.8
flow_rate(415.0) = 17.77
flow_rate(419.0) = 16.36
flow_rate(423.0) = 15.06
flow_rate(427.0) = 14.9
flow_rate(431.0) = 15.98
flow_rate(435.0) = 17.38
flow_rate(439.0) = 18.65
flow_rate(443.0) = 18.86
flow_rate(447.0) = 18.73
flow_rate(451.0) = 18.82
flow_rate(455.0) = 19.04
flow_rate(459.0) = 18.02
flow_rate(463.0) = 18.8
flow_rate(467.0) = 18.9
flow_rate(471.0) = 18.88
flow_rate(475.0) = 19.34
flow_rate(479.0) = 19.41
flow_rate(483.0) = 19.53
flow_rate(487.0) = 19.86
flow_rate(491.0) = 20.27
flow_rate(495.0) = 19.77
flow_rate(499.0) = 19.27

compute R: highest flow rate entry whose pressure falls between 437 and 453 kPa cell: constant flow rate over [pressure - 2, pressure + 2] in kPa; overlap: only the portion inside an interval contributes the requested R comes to 18.86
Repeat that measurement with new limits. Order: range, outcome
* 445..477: 19.34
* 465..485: 19.53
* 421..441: 18.65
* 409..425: 18.8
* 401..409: 18.73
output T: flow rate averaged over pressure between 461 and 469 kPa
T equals 18.9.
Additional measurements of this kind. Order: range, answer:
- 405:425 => 17.2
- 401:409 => 18.4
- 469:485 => 19.3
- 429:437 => 16.7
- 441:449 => 18.8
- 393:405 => 18.6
